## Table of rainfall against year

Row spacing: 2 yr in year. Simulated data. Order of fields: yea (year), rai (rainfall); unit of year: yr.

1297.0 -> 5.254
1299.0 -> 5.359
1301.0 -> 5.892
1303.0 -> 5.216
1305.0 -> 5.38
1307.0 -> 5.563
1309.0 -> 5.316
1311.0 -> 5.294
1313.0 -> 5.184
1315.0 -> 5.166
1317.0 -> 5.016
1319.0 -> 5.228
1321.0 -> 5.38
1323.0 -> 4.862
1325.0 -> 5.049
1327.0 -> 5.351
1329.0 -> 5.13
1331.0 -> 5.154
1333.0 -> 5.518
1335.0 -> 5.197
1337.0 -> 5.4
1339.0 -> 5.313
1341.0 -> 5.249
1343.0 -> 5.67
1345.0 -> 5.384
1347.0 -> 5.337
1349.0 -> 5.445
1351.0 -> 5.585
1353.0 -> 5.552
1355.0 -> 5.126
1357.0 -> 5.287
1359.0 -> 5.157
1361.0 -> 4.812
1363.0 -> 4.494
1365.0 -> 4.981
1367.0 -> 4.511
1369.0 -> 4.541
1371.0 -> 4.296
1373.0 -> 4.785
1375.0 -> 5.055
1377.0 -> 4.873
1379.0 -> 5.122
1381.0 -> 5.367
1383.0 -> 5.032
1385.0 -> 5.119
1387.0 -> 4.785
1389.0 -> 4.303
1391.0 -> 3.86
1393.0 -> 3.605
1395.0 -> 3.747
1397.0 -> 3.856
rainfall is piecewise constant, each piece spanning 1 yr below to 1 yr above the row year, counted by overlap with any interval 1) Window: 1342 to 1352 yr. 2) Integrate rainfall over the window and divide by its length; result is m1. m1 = 5.48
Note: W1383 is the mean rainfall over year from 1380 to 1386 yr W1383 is 5.17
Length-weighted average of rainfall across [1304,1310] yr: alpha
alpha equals 5.42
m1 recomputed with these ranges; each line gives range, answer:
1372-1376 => 4.92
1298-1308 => 5.48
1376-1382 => 5.12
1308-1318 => 5.2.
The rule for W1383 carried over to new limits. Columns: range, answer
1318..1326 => 5.13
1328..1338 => 5.28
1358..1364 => 4.82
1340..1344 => 5.46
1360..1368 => 4.7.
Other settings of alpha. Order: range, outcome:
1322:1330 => 5.1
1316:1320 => 5.12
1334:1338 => 5.3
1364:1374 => 4.62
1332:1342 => 5.34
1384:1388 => 4.95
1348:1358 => 5.4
